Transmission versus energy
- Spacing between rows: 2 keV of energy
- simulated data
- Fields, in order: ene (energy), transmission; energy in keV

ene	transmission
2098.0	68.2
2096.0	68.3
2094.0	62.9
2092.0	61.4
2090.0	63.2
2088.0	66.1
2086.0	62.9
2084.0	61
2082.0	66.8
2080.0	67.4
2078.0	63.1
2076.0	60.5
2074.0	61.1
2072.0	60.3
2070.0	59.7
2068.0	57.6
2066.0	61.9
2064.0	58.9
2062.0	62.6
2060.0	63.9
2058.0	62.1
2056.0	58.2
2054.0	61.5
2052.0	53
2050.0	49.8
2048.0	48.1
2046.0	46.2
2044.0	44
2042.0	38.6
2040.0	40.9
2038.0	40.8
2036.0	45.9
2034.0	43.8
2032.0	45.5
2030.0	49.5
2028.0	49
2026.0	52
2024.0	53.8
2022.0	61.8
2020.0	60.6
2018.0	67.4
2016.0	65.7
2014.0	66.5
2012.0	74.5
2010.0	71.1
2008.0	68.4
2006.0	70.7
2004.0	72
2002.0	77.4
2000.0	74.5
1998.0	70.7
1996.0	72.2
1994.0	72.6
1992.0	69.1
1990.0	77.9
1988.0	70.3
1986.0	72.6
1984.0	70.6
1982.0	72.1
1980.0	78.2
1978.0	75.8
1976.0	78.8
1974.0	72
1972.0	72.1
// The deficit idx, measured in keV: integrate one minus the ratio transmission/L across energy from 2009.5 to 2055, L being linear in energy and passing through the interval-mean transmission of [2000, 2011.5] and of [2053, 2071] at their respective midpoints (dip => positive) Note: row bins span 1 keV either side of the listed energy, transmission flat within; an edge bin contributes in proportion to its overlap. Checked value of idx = 9.3 keV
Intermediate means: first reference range 72.3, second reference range 60.7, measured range 53.3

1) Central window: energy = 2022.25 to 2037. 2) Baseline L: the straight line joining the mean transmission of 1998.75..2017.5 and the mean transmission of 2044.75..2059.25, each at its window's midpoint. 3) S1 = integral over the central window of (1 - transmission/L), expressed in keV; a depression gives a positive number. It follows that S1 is 3.2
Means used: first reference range 71.1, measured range 49.2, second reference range 54.1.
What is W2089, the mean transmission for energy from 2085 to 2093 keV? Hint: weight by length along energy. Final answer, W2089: 63.4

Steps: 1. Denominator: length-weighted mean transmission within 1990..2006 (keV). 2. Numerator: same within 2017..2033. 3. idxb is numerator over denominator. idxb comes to 0.8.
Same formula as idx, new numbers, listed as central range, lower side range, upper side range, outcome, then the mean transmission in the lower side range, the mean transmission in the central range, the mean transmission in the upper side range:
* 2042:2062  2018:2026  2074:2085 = 2.50 keV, 59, 53.7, 63.5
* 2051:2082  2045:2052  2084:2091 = -3.06 keV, 48.7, 61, 63.6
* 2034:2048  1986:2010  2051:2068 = 4.51 keV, 72.3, 43.2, 60.1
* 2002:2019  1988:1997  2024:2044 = -2.56 keV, 72.7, 70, 45.5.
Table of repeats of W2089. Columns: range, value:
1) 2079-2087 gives 64.5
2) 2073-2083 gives 63.8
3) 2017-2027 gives 59.1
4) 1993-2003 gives 73.5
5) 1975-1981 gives 77.6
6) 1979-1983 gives 75.2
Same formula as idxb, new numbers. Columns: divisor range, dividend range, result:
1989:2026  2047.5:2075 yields 0.85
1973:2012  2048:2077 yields 0.81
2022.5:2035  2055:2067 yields 1.24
